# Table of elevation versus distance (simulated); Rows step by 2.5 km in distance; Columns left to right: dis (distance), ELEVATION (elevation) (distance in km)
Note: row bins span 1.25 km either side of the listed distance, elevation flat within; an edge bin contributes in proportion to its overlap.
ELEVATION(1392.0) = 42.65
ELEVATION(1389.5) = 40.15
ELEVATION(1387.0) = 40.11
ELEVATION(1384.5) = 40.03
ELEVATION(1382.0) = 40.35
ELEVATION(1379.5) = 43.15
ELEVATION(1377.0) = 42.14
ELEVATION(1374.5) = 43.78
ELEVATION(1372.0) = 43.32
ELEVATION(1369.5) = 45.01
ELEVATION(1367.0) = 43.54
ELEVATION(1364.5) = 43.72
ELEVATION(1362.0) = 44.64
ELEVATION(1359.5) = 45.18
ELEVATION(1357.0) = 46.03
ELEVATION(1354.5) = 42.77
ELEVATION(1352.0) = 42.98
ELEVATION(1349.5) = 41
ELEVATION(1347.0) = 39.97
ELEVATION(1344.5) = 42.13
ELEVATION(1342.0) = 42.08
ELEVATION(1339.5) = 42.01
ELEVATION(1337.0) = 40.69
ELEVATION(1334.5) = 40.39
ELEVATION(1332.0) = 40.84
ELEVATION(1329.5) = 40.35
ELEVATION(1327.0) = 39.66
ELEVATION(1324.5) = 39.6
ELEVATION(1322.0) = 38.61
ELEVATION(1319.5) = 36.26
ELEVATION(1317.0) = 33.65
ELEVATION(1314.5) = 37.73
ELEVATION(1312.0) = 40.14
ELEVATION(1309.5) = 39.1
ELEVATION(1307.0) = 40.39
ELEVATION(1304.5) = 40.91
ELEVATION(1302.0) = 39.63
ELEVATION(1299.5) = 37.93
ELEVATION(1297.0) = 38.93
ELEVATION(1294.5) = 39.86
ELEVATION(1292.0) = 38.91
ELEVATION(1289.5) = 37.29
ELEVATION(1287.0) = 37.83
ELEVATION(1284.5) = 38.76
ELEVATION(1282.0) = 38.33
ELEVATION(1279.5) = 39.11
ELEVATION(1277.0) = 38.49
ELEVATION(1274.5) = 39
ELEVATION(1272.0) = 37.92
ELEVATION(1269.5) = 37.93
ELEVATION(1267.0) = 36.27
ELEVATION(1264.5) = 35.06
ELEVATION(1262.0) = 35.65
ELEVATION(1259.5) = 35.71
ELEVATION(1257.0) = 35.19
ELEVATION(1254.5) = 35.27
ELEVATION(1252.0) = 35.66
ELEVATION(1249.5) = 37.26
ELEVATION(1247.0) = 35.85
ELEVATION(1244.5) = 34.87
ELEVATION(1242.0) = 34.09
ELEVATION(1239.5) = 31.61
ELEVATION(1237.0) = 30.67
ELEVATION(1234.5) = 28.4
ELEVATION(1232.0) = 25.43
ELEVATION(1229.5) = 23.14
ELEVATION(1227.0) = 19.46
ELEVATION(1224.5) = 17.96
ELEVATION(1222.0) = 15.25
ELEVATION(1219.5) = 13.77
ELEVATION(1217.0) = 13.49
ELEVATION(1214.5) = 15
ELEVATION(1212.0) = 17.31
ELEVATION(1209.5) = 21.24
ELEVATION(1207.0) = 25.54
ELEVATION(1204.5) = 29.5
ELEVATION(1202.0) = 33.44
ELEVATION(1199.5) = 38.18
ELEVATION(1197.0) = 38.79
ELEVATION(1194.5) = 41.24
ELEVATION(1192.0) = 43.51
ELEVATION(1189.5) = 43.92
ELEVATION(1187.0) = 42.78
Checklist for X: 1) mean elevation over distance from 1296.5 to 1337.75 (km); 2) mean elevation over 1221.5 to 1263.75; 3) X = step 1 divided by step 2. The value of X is 1.3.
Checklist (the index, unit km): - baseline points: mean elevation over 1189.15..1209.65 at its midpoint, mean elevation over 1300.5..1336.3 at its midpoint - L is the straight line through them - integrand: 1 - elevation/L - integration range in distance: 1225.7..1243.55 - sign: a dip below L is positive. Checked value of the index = 4.34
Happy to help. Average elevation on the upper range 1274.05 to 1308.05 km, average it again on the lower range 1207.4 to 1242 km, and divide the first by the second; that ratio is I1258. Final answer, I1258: 1.81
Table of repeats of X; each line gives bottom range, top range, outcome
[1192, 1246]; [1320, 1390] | 1.58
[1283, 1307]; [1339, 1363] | 1.10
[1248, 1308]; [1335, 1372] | 1.14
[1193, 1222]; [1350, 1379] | 1.70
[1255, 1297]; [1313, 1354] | 1.06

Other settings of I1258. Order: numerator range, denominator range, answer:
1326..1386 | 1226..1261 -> 1.33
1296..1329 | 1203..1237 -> 1.85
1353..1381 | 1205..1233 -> 2.30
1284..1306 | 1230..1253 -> 1.20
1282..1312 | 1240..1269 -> 1.10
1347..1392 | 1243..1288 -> 1.16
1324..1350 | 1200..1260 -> 1.52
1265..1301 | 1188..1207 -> 1.02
